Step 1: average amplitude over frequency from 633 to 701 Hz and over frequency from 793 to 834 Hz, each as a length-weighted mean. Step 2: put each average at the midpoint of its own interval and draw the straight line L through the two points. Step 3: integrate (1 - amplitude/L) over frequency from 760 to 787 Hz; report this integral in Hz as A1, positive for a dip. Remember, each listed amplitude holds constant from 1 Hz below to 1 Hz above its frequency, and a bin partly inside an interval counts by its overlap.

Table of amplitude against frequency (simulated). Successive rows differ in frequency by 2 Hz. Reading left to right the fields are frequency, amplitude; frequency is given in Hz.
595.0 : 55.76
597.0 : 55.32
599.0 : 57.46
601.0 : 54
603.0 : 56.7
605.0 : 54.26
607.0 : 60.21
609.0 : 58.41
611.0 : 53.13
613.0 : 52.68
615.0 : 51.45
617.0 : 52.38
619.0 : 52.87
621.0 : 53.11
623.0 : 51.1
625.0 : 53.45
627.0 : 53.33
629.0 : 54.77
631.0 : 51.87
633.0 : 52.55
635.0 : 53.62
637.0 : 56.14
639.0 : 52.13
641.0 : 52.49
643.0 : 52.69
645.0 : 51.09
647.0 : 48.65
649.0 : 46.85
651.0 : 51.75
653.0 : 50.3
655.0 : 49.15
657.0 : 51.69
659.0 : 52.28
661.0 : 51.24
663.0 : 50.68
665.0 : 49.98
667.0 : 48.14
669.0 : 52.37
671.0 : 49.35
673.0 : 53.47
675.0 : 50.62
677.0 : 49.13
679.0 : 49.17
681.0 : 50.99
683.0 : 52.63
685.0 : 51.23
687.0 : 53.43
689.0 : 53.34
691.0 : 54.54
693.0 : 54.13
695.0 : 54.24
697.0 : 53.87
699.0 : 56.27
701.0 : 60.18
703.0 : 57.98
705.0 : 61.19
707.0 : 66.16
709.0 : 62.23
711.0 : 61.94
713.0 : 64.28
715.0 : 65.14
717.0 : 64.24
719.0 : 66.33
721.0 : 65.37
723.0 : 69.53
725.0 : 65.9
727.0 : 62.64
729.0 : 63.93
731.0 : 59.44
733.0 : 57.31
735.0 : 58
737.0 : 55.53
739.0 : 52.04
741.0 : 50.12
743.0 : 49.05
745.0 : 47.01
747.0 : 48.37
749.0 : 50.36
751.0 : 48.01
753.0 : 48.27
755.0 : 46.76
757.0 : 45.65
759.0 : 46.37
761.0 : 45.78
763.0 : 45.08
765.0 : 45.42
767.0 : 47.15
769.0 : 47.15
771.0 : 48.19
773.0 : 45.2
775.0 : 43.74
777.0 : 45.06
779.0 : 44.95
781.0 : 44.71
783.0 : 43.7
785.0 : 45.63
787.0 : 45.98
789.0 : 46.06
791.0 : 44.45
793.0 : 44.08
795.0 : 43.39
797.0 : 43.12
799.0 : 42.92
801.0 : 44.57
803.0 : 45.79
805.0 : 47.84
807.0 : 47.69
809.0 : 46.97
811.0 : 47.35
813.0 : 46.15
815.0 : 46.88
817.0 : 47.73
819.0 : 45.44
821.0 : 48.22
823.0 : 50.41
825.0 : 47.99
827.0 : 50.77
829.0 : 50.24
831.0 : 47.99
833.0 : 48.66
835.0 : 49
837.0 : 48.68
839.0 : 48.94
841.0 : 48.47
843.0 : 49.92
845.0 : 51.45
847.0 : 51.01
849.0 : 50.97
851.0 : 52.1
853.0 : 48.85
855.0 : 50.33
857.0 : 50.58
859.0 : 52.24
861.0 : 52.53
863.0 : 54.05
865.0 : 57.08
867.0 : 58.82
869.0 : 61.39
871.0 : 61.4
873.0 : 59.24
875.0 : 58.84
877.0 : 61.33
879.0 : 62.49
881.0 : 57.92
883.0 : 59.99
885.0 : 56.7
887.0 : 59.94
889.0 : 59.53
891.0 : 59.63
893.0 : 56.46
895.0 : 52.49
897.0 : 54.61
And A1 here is 1.5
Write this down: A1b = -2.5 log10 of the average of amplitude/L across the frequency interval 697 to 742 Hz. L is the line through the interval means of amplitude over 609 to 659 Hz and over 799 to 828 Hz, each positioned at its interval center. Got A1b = -0.22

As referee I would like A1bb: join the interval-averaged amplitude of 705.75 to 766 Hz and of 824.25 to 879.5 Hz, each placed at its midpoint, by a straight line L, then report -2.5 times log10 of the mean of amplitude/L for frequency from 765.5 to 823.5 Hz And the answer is 0.19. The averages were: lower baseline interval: 55.9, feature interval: 45.8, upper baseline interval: 53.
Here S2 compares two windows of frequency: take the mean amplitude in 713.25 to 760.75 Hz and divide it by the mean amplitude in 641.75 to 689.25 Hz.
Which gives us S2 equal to 1.1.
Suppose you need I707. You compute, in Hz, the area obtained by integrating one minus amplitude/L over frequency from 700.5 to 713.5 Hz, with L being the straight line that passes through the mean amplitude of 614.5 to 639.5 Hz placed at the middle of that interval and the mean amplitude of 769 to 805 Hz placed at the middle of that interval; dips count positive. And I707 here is -3.4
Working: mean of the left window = 53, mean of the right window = 44.9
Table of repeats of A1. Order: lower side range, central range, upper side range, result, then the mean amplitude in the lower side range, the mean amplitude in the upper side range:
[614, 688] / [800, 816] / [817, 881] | 1.7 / 51.6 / 52.6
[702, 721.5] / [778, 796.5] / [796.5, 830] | 2.4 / 63.4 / 47.1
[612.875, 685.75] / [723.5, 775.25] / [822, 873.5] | 0.6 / 51.5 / 52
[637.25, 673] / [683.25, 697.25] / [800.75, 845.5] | -0.9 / 50.8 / 48.2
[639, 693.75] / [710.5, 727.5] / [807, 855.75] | -5.0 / 51.2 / 48.9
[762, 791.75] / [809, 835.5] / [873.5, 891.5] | 1.7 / 45.5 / 59.6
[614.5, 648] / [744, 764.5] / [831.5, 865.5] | 1.8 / 52.6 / 50.7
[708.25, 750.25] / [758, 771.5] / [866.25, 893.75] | 2.9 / 58.9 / 59.6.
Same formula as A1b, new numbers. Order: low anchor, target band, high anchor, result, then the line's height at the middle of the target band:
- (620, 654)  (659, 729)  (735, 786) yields -0.14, 49.9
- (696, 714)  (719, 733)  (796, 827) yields -0.11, 57.8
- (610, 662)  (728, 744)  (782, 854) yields -0.13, 49.5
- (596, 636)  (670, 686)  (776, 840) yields 0.02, 51.7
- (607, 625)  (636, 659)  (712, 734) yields 0.11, 56.6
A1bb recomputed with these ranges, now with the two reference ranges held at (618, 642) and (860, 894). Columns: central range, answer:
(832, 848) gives 0.169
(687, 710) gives -0.054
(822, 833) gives 0.166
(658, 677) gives 0.065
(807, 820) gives 0.218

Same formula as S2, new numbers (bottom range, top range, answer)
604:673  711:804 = 0.98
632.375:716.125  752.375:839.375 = 0.86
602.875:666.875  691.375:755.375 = 1.10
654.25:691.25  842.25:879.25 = 1.07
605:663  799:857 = 0.92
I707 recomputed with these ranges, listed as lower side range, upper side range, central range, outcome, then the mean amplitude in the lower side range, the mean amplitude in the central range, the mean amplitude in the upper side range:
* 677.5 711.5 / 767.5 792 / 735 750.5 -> -0.24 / 55.9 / 50.8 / 45.4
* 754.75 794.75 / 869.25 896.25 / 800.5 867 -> 4.24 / 45.5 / 49.5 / 58.9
